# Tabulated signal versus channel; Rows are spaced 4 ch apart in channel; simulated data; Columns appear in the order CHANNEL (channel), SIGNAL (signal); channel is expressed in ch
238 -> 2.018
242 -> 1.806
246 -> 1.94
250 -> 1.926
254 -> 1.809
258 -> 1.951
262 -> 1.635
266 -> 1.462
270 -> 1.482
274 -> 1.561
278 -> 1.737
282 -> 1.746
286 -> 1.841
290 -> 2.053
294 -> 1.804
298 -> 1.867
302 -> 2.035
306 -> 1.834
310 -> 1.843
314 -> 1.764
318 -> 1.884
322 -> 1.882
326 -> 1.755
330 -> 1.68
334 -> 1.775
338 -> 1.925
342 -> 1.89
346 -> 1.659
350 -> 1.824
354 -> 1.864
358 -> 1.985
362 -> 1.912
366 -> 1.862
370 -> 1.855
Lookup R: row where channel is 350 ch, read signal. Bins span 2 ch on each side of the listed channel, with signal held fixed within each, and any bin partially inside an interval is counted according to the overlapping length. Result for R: 1.824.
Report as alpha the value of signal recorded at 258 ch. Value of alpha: 1.951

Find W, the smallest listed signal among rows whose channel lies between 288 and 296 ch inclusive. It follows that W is 1.804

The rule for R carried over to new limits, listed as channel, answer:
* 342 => 1.89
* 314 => 1.764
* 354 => 1.864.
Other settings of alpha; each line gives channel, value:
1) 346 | 1.659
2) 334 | 1.775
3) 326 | 1.755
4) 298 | 1.867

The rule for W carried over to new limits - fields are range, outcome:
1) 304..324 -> 1.764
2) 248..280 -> 1.462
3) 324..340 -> 1.68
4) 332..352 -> 1.659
